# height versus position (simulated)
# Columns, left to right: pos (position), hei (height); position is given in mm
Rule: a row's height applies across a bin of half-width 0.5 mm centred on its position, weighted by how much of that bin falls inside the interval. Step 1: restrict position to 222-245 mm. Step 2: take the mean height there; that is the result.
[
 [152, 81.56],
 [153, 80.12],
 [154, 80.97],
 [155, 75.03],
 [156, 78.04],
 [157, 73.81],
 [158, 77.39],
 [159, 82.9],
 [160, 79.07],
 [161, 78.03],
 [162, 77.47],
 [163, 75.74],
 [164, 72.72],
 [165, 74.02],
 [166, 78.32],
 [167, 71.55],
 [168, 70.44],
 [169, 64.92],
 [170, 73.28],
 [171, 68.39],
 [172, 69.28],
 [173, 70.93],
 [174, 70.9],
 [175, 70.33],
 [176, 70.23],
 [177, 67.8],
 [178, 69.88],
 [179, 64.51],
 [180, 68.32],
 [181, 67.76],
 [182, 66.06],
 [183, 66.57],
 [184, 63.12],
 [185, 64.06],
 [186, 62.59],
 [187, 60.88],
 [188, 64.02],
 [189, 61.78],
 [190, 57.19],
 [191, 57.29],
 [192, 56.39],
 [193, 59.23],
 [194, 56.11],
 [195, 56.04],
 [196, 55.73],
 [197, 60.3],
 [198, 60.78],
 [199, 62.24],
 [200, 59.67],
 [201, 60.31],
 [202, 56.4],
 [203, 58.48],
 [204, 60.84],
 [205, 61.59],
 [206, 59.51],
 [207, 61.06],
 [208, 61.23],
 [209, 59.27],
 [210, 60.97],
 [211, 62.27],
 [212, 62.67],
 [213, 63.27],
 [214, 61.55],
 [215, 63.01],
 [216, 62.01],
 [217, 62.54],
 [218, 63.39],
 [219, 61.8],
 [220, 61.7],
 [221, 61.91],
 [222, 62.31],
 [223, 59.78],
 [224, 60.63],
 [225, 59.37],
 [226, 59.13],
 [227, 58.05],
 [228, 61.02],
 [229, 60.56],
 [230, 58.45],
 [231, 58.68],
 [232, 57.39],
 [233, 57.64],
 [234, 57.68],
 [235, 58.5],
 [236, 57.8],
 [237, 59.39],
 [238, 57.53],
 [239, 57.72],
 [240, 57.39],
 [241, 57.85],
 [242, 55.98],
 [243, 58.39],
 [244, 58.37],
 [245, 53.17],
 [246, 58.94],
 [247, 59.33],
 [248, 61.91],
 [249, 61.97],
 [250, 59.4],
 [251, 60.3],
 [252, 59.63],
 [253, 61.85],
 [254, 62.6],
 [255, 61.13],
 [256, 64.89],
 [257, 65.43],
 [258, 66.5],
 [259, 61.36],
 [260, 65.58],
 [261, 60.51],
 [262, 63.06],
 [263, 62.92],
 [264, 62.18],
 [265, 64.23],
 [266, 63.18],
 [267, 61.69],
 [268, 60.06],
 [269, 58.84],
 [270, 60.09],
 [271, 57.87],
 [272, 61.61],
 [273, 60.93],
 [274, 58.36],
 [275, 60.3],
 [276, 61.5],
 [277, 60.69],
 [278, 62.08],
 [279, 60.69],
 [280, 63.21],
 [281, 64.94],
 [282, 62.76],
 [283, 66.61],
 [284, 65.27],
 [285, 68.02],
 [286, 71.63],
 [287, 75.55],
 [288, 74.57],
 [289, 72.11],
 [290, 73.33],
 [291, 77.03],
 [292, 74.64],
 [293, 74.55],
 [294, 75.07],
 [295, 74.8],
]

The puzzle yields 58.5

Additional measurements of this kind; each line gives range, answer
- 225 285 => 60.6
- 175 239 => 61.1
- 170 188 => 67.2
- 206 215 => 61.5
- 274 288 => 65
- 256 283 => 62.1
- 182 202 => 60.3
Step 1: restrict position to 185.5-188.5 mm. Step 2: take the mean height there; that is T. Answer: 62.5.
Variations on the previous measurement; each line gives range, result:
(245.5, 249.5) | 60.5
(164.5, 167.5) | 74.6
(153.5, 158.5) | 77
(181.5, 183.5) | 66.3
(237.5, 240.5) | 57.5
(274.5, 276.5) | 60.9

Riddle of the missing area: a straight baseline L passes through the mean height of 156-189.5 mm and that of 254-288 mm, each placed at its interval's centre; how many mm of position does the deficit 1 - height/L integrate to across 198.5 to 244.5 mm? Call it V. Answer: 4.8 mm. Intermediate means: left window 70.3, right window 63.3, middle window 59.9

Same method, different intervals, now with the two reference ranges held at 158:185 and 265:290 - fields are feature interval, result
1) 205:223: 1.7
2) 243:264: 1.4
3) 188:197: 1.5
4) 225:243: 2.3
